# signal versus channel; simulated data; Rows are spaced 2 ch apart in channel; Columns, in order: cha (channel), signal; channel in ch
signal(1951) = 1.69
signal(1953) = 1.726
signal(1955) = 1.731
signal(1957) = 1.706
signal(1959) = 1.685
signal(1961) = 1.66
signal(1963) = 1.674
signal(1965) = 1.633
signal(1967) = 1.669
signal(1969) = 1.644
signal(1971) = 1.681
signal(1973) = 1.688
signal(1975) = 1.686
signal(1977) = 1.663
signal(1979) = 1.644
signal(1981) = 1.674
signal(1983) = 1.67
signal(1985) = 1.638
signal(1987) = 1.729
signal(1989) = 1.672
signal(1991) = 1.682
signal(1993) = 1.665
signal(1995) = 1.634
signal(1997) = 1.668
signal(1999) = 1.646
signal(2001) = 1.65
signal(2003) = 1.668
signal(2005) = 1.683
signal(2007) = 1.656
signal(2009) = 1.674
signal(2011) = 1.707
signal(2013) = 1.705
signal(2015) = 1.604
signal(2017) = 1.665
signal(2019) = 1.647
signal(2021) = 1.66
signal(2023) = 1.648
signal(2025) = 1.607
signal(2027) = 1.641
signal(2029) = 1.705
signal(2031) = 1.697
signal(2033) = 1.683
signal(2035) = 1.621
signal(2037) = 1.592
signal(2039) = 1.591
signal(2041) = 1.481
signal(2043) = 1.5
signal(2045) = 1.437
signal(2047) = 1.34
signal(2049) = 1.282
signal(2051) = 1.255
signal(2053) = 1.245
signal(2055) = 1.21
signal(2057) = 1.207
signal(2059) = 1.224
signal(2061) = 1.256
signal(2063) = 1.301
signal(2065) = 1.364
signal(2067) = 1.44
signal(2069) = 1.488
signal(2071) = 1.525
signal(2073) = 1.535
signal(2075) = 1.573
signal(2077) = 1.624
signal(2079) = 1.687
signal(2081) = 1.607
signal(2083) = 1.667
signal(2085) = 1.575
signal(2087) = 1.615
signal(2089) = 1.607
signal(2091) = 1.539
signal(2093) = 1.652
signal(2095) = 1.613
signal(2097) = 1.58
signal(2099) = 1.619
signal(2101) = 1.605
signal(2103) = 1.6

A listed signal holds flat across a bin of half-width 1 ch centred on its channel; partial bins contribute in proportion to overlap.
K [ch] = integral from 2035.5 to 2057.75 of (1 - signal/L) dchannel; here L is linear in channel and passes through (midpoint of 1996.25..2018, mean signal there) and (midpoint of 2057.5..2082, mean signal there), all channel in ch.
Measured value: 2.3 ch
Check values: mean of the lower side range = 1.67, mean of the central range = 1.38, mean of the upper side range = 1.46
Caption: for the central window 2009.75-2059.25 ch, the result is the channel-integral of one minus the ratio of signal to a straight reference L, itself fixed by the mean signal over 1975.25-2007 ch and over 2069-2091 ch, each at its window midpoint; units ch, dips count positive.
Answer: 3.3 ch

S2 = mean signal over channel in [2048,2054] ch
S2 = 1.26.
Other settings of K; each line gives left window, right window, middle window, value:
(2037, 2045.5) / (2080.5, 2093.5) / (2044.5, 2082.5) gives 3.9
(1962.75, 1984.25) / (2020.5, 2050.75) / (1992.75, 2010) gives -0.5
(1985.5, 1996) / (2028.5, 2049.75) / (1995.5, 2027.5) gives -0.8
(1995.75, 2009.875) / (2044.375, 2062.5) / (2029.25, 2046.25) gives -2.2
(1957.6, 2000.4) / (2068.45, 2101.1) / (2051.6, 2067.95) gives 3.4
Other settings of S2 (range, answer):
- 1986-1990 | 1.7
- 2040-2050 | 1.41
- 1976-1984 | 1.66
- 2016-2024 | 1.65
